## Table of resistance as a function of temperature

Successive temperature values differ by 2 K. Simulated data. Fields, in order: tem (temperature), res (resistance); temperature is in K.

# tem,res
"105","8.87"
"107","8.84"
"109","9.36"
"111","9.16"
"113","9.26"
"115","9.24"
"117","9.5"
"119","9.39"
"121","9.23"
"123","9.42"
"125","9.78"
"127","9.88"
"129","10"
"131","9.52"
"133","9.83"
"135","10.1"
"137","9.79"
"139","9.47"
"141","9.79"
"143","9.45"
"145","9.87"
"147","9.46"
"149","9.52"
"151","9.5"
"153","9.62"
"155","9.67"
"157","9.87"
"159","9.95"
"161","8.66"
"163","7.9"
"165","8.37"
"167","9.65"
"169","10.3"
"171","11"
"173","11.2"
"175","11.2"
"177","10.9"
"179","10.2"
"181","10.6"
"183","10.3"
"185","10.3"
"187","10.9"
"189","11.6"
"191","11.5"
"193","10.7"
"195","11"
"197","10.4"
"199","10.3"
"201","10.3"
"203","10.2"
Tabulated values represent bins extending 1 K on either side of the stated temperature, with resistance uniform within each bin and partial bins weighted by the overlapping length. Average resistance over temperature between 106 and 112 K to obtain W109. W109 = 9.12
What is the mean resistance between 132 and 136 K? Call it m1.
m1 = 9.96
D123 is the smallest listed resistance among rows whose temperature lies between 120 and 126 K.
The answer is 9.23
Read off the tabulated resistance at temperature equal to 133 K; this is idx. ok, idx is 9.83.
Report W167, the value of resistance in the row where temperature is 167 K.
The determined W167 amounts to 9.65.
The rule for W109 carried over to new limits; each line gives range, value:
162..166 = 8.13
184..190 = 10.9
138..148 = 9.61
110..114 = 9.21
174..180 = 10.8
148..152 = 9.51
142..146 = 9.66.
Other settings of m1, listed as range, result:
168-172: 10.7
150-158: 9.66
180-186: 10.4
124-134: 9.8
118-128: 9.54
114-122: 9.34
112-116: 9.25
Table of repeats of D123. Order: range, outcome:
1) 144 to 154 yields 9.46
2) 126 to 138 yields 9.52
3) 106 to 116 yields 8.84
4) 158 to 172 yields 7.9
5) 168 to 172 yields 10.3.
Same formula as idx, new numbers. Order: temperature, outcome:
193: 10.7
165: 8.37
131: 9.52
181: 10.6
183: 10.3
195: 11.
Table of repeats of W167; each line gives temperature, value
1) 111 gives 9.16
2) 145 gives 9.87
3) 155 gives 9.67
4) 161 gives 8.66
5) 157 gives 9.87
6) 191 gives 11.5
